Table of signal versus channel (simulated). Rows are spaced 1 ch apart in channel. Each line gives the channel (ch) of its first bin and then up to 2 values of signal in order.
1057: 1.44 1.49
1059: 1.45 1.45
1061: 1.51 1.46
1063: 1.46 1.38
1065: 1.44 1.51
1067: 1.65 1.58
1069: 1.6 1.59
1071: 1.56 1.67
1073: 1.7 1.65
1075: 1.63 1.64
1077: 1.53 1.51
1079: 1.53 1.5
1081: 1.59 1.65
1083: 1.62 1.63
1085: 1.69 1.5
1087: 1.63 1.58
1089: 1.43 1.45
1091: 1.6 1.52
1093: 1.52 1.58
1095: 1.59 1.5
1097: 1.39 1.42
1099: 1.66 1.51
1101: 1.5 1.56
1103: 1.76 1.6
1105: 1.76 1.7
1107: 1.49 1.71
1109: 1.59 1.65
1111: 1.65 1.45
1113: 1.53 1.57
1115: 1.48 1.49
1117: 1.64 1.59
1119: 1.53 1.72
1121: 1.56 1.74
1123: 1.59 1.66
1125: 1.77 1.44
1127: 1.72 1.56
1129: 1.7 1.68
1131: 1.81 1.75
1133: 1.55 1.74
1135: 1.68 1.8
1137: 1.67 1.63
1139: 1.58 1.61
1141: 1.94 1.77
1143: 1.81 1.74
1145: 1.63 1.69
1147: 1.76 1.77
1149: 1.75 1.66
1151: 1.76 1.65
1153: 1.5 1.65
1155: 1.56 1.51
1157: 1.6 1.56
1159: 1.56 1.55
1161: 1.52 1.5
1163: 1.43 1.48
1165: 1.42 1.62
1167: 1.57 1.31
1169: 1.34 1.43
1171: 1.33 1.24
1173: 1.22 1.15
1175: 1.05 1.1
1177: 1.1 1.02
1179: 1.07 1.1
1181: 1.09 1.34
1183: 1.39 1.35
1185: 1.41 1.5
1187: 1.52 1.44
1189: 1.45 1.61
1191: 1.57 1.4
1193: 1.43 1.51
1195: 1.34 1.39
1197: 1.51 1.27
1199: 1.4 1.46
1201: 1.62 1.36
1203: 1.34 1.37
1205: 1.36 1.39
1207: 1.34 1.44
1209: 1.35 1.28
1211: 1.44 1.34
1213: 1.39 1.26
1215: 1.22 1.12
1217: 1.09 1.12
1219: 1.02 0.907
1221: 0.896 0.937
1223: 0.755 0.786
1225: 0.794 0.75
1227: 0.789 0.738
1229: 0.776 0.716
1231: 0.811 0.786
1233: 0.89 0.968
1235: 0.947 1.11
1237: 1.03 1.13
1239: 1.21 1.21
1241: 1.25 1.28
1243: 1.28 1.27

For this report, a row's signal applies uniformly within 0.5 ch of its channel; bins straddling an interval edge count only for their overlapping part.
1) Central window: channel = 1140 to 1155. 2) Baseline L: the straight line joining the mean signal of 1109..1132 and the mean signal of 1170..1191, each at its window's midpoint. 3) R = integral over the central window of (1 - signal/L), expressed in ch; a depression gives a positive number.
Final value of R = -2.5 ch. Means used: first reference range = 1.62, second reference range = 1.28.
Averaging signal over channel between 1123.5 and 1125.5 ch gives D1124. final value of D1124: 1.71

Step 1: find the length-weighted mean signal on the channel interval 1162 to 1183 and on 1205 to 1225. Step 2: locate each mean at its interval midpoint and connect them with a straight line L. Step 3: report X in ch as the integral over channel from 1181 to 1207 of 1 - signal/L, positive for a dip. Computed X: -4.3 ch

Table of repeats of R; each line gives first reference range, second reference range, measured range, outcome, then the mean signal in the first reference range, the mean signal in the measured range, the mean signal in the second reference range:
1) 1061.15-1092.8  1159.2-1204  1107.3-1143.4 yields -4.3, 1.56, 1.65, 1.37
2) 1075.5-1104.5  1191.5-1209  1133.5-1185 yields -1.1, 1.56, 1.5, 1.41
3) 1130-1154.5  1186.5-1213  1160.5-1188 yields 4.0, 1.7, 1.32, 1.42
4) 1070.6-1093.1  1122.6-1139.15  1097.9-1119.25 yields 0.5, 1.58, 1.59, 1.67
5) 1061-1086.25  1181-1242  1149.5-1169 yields -2.9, 1.57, 1.54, 1.21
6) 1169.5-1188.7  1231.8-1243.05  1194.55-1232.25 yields 0.5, 1.26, 1.15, 1.09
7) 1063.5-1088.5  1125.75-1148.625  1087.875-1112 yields 0.9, 1.58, 1.57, 1.7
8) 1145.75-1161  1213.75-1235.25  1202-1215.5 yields -3.5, 1.63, 1.35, 0.908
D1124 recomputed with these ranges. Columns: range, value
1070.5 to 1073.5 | 1.64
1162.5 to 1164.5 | 1.46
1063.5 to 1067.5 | 1.49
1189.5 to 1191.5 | 1.59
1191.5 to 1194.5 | 1.45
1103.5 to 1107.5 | 1.64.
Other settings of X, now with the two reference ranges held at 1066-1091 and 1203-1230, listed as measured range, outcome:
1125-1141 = -3.2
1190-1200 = -2.2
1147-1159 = -2.8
